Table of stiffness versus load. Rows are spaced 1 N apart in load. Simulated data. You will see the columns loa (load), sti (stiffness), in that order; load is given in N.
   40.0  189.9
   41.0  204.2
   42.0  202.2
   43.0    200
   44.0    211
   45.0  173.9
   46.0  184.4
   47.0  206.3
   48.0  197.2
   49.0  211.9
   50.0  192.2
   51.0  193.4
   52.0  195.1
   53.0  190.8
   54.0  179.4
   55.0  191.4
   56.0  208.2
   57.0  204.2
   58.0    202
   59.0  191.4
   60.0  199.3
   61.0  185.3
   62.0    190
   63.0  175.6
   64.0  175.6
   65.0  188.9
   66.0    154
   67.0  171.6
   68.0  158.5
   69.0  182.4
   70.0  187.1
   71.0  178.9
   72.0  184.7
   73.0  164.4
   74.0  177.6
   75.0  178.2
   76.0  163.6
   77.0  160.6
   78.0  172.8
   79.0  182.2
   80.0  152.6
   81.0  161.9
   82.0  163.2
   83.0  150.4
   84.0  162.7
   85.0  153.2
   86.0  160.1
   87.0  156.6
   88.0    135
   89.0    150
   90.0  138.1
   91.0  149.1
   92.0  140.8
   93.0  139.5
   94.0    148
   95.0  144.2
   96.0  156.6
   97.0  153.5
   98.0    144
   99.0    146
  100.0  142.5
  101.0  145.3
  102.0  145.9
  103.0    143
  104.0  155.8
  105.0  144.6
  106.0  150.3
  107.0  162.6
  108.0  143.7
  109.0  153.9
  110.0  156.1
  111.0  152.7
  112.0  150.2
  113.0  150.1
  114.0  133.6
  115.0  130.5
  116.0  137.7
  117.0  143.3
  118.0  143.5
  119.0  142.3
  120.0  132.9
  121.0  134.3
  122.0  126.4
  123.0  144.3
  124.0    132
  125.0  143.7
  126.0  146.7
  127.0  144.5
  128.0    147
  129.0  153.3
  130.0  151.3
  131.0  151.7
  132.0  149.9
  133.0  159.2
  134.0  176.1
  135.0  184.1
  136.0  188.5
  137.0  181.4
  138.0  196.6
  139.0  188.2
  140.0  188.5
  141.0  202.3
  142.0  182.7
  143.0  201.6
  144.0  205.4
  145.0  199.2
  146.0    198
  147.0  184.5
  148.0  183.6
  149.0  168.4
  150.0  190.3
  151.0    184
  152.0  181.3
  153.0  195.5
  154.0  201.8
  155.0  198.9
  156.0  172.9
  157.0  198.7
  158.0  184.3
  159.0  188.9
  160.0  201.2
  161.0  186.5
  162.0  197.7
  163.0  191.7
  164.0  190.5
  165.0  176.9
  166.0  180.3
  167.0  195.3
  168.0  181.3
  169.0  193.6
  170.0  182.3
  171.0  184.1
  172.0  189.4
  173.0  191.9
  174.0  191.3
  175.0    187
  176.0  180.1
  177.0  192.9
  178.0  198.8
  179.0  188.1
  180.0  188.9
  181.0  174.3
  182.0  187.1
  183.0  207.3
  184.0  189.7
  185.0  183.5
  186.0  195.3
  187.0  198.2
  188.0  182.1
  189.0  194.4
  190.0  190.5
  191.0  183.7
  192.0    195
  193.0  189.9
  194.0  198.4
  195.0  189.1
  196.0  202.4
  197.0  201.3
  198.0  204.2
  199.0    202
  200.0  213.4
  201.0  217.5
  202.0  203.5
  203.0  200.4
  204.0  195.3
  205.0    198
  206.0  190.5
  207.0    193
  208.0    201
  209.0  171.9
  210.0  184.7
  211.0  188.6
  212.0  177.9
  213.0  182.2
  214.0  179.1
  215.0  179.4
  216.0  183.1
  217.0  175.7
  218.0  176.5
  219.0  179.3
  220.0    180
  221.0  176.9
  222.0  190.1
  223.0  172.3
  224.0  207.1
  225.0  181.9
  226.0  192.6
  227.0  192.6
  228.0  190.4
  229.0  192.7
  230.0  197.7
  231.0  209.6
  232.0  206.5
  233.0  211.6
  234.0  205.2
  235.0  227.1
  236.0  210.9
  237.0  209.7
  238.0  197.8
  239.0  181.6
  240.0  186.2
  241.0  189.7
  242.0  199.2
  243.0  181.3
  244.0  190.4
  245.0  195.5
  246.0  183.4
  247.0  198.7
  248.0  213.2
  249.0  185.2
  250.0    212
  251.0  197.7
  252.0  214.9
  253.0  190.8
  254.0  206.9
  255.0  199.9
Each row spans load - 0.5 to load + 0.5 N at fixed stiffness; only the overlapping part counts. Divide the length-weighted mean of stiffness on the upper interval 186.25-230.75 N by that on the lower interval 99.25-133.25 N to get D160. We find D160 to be 1.31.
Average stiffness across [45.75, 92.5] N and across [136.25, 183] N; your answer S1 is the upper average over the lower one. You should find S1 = 1.1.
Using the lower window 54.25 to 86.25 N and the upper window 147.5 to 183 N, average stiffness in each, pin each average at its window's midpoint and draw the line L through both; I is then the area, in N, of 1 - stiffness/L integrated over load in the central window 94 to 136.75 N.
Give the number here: 7.8 N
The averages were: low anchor 176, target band 149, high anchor 188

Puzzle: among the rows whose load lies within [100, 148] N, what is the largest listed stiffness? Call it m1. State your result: 205.4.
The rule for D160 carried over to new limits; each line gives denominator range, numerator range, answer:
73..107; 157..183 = 1.23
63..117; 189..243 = 1.24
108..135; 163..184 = 1.29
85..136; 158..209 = 1.30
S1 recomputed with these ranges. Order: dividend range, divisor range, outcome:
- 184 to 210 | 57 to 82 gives 1.10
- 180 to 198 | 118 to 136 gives 1.29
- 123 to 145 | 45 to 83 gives 0.94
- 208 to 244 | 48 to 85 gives 1.06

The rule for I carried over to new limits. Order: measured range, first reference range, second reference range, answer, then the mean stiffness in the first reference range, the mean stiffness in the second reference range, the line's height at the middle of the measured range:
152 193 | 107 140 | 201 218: -3.98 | 153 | 188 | 173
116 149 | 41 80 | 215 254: 4.17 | 186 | 194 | 189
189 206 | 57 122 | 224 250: -1.04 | 158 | 198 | 187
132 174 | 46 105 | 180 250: -1.26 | 169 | 193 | 183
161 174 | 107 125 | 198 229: -1.62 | 142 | 190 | 167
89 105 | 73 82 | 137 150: 2.63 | 168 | 191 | 175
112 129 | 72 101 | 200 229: 2.49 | 156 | 188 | 164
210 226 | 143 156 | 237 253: 0.96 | 191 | 195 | 194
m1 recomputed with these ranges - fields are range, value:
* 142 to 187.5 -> 207.3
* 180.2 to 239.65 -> 227.1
